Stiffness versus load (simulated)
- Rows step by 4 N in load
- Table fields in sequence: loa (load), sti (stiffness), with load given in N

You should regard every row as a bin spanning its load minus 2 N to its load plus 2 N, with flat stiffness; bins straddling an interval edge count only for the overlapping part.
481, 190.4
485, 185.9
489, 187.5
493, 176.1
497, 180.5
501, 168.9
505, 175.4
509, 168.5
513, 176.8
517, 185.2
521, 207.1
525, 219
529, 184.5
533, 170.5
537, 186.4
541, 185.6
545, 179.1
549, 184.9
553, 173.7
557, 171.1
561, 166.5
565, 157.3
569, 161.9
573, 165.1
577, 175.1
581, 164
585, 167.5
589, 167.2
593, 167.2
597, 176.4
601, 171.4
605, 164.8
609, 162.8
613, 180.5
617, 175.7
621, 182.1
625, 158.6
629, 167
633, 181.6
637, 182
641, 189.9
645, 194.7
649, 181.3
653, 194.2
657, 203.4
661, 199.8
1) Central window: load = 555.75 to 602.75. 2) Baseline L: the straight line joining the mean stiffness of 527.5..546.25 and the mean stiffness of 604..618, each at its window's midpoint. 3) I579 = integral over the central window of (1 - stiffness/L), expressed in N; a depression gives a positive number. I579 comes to 2.1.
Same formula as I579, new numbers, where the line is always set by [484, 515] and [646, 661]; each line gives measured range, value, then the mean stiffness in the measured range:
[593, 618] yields 2.3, 171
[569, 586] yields 1.7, 167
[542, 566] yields 1.3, 173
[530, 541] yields 0.0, 180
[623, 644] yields 1.7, 177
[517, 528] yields -1.6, 205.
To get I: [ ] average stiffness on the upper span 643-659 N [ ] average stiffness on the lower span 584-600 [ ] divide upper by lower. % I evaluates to 1.14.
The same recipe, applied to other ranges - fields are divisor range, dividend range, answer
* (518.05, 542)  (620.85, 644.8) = 0.93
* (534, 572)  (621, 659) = 1.06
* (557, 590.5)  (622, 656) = 1.10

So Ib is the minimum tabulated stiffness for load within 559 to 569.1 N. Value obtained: 157.3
